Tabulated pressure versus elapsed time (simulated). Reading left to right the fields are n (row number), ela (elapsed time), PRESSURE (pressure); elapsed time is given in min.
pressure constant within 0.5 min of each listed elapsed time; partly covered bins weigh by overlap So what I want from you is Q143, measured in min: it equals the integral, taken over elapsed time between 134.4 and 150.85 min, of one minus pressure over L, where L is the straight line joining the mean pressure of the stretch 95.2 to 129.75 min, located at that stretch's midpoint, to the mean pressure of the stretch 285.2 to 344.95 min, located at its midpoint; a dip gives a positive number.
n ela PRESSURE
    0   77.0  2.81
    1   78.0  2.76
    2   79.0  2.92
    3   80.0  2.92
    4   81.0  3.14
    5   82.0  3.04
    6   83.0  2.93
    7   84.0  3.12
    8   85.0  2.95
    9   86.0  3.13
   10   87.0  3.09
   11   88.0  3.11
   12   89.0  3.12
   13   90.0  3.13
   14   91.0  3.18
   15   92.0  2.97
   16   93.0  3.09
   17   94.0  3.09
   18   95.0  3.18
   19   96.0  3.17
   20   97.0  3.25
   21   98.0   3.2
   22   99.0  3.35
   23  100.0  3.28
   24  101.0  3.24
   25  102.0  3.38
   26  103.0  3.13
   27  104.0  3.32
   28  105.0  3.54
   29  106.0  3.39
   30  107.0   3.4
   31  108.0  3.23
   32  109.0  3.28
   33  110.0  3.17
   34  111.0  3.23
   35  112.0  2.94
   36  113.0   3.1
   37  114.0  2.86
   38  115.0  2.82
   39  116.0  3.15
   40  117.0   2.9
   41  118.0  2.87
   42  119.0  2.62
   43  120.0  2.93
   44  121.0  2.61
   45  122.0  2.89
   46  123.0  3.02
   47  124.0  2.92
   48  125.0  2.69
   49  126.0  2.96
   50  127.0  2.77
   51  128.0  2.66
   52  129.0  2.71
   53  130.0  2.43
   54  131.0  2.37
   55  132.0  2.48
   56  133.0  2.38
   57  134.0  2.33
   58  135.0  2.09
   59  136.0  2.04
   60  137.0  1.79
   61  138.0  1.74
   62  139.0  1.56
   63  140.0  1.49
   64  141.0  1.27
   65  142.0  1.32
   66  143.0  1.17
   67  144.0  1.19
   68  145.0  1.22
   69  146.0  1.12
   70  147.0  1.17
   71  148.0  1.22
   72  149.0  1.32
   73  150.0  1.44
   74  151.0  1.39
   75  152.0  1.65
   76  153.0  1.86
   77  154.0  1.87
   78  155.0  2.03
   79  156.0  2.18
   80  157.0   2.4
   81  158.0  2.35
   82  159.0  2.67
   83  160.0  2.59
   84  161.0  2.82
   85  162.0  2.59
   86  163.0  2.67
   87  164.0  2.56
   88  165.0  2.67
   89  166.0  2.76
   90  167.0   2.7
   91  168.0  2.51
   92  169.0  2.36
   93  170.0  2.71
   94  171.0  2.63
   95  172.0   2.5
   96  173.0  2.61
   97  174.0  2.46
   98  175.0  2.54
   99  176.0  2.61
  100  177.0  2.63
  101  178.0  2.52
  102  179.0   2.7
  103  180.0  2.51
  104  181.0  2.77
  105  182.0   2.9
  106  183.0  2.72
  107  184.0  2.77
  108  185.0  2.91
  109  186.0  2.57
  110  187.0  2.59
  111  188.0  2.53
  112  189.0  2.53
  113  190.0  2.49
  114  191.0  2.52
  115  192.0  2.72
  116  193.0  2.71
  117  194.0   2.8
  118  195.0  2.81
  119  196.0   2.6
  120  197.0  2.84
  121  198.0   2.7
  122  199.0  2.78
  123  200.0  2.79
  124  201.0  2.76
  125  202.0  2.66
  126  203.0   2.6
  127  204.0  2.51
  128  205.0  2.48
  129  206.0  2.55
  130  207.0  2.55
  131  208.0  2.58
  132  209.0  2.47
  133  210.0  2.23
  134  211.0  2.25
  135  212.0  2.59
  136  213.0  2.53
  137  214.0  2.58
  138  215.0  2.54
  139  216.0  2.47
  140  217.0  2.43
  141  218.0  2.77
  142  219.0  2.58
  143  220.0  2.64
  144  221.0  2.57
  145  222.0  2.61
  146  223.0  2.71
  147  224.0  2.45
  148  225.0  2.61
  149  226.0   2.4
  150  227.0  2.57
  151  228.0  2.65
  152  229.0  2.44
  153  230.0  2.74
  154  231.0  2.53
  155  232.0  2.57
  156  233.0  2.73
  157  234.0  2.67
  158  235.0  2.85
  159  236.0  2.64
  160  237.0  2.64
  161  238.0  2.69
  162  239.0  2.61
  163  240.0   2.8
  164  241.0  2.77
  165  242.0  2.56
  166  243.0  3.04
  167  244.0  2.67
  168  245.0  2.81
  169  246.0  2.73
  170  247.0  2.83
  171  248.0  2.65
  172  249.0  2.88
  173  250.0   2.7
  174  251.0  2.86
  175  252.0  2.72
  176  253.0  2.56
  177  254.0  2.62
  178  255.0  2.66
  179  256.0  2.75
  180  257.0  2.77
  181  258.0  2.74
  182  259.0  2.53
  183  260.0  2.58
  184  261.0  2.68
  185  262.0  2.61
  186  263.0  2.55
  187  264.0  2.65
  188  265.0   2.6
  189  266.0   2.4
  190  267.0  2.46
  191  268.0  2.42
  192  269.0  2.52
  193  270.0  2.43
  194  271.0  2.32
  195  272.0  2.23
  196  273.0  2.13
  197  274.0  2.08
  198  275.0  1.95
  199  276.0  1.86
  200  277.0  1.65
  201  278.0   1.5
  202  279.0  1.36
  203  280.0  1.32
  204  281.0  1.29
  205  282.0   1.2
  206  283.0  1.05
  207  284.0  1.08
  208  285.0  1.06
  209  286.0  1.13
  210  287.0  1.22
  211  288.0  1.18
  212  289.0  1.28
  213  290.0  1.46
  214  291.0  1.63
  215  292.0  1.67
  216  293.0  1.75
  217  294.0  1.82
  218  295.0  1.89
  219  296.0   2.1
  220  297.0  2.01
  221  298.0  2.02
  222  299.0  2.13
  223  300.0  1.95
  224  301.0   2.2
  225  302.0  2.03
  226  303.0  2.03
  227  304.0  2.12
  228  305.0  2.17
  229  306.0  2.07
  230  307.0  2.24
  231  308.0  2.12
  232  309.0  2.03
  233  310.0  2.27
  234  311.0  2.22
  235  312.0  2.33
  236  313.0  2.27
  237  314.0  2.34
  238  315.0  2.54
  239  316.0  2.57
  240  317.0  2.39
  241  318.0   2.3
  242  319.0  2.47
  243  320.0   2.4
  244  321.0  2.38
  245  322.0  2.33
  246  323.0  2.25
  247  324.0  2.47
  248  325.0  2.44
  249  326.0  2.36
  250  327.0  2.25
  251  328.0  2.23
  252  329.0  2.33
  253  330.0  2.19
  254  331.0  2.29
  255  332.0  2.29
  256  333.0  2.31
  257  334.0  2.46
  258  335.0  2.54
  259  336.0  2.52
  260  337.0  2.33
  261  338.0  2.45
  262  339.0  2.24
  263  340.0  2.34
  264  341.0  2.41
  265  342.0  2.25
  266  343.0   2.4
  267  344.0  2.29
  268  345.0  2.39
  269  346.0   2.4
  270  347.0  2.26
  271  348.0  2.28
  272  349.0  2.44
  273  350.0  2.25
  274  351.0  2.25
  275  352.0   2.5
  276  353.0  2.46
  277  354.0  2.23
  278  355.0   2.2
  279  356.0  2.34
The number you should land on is 8.3 min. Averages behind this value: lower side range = 3.05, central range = 1.45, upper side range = 2.14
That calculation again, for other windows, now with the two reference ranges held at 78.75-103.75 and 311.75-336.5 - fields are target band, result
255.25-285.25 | 5.3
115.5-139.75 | 3.9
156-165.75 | 1.1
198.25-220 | 1.5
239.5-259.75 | -0.9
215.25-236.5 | 0.7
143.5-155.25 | 6.0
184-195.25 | 0.6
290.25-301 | 2.5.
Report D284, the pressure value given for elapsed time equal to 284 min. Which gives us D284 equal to 1.08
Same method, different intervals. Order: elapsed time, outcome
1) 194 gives 2.8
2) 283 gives 1.05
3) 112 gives 2.94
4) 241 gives 2.77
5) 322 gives 2.33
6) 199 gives 2.78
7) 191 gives 2.52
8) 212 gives 2.59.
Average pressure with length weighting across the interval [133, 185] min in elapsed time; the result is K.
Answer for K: 2.16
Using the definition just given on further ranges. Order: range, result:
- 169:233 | 2.6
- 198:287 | 2.42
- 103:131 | 2.97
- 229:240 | 2.66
